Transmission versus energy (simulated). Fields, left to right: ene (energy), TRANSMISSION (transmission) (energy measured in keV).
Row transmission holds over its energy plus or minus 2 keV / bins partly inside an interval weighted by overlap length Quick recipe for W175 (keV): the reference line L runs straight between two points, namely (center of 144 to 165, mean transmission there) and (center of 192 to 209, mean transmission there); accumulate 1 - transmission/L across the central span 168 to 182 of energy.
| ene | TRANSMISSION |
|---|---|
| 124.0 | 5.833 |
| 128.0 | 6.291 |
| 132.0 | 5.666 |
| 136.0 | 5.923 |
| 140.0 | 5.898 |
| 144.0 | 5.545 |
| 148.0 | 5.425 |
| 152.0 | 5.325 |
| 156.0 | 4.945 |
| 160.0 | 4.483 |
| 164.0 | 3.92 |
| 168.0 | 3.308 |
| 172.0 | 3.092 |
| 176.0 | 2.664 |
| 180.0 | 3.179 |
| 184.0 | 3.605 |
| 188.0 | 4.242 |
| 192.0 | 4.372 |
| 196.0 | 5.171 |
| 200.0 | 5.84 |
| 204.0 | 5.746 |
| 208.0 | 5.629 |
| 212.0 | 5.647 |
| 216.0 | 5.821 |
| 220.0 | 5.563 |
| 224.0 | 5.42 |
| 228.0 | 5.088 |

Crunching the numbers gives 5.8 keV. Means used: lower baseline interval 4.93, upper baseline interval 5.45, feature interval 3.03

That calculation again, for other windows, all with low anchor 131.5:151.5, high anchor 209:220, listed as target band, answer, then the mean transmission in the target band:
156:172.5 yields 5.1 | 3.91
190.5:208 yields 1.0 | 5.35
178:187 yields 3.5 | 3.49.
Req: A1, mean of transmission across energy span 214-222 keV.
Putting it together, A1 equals 5.69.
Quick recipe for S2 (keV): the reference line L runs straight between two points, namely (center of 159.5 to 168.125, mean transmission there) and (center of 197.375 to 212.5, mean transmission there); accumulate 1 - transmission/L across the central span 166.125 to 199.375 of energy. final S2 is 6.9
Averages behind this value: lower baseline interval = 3.93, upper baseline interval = 5.7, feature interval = 3.79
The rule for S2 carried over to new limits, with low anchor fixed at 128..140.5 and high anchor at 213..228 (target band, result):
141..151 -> 0.6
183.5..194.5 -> 2.9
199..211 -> -0.3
